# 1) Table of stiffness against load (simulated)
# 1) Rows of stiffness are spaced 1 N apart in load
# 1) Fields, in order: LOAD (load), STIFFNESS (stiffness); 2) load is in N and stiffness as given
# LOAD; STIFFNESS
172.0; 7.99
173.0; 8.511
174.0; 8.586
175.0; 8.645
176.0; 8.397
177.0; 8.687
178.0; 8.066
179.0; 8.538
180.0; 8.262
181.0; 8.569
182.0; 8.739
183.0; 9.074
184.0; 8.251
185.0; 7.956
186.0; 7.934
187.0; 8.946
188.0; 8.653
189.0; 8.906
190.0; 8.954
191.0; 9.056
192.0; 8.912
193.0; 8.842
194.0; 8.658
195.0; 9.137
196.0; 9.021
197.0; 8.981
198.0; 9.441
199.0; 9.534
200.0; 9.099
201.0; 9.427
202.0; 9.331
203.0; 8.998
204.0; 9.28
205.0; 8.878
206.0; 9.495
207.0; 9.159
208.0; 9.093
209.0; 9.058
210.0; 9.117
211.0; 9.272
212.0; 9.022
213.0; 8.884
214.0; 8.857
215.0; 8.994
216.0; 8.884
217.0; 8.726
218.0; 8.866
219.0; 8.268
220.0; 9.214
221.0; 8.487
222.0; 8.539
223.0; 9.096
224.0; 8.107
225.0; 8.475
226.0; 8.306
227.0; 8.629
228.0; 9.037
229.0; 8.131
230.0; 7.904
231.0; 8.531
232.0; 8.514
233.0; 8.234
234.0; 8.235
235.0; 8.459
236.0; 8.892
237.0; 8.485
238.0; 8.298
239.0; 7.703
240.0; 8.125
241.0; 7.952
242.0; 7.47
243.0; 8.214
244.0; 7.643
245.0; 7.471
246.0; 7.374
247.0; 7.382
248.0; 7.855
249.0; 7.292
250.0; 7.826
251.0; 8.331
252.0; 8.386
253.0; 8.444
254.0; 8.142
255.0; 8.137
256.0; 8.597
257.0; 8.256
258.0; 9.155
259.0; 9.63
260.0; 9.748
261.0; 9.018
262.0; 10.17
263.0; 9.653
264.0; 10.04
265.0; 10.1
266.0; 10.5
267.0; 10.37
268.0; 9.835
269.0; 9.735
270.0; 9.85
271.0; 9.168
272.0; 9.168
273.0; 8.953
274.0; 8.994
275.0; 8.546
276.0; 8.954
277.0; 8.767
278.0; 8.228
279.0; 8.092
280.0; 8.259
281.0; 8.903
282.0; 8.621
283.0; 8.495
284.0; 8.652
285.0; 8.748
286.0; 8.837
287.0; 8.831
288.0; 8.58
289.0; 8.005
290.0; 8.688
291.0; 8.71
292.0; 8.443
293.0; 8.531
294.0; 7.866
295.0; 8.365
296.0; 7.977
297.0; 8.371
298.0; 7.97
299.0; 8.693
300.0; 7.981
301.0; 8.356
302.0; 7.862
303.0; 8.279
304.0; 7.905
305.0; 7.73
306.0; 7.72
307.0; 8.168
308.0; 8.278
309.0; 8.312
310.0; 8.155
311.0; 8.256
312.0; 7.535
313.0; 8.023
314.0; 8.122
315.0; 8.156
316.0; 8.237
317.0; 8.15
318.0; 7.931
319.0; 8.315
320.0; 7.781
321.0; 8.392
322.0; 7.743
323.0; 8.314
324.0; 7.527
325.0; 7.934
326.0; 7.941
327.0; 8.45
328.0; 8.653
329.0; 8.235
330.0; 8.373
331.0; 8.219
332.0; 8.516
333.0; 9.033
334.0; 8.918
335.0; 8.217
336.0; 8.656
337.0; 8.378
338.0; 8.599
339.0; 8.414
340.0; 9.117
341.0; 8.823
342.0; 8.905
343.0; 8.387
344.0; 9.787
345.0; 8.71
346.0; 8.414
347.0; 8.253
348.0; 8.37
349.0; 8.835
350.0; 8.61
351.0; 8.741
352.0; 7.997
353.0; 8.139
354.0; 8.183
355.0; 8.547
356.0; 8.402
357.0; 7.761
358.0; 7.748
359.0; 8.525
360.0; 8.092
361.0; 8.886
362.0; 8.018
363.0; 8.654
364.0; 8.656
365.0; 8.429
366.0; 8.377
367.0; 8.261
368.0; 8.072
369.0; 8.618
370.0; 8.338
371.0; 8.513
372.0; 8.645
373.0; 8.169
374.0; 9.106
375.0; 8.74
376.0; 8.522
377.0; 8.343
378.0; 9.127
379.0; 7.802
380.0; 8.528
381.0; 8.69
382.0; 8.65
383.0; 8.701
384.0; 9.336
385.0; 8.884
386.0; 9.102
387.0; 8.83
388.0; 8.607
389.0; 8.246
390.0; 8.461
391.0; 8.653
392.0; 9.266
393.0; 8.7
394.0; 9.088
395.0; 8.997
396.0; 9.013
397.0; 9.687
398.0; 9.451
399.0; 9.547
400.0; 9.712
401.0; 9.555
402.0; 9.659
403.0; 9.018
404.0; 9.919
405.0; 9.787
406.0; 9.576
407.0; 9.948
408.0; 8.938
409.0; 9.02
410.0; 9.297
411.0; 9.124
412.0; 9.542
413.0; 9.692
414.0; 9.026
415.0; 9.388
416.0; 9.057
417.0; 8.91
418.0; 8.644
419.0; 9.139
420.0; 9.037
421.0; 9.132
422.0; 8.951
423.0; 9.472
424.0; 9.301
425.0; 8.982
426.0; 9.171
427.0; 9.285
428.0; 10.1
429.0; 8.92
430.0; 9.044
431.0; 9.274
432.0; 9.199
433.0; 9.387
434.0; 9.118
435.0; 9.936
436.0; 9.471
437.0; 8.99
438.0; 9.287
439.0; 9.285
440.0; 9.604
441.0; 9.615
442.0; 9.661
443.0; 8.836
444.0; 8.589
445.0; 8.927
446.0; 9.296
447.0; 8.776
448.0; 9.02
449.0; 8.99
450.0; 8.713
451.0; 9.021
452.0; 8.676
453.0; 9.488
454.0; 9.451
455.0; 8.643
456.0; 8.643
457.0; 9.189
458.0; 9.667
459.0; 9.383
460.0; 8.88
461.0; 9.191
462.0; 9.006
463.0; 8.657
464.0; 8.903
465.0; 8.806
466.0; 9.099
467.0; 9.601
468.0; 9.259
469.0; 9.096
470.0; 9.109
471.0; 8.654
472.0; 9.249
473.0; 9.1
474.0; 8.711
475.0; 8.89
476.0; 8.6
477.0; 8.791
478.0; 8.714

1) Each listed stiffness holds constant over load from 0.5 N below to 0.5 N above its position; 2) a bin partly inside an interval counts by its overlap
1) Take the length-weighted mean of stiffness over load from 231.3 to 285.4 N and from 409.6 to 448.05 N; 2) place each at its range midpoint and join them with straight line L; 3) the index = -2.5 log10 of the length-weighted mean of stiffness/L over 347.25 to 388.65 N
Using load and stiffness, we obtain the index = 0.06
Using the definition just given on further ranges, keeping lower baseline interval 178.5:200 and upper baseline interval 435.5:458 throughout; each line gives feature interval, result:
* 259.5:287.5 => -0.035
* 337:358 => 0.057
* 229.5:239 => 0.061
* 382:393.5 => 0.030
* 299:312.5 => 0.111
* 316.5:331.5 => 0.105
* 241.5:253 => 0.141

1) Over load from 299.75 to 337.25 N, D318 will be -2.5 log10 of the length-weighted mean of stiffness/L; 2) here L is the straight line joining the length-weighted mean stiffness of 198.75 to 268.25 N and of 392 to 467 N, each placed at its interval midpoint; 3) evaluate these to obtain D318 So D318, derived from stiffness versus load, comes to 0.10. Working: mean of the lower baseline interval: 8.72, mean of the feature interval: 8.18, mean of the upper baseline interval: 9.21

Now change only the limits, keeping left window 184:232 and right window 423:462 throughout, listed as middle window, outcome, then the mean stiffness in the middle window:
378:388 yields 0.04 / 8.74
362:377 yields 0.07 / 8.49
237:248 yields 0.14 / 7.8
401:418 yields -0.03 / 9.35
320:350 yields 0.07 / 8.48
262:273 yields -0.10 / 9.82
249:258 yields 0.08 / 8.26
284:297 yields 0.06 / 8.47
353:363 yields 0.10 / 8.26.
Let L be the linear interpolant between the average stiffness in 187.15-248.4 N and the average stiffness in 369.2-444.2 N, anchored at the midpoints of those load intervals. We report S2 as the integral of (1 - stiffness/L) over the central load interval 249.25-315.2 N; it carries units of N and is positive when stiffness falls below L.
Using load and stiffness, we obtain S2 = 1.1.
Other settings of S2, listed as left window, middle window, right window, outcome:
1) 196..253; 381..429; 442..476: -1.4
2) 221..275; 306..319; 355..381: 0.6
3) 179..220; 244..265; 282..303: 0.1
